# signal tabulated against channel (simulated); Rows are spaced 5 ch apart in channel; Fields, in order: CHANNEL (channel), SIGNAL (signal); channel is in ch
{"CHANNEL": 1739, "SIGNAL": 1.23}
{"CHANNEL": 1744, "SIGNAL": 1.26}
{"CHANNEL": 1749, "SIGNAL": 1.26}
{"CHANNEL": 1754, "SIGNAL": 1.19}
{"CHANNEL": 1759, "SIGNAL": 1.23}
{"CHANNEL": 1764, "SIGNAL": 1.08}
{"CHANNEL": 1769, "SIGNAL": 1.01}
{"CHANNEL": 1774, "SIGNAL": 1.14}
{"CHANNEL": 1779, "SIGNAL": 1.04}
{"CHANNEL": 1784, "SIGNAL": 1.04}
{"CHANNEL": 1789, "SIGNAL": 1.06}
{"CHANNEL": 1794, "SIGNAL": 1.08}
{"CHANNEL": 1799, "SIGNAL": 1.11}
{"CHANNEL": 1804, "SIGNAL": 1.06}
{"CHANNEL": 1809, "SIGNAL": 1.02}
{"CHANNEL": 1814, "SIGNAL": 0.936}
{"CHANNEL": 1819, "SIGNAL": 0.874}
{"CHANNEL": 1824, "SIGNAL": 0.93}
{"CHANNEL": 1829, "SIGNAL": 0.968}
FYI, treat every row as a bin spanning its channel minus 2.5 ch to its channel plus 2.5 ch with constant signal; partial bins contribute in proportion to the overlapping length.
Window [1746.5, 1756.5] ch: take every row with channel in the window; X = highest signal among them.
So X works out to 1.26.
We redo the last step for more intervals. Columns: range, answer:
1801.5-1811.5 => 1.06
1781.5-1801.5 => 1.11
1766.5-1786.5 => 1.14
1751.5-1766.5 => 1.23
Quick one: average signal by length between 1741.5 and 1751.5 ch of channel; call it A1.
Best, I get 1.26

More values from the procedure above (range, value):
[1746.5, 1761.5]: 1.23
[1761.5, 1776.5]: 1.08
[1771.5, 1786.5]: 1.07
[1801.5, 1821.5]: 0.973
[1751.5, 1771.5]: 1.13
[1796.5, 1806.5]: 1.09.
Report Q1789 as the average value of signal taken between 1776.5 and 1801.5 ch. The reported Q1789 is 1.07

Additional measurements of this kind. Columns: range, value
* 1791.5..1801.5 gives 1.1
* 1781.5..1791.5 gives 1.05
